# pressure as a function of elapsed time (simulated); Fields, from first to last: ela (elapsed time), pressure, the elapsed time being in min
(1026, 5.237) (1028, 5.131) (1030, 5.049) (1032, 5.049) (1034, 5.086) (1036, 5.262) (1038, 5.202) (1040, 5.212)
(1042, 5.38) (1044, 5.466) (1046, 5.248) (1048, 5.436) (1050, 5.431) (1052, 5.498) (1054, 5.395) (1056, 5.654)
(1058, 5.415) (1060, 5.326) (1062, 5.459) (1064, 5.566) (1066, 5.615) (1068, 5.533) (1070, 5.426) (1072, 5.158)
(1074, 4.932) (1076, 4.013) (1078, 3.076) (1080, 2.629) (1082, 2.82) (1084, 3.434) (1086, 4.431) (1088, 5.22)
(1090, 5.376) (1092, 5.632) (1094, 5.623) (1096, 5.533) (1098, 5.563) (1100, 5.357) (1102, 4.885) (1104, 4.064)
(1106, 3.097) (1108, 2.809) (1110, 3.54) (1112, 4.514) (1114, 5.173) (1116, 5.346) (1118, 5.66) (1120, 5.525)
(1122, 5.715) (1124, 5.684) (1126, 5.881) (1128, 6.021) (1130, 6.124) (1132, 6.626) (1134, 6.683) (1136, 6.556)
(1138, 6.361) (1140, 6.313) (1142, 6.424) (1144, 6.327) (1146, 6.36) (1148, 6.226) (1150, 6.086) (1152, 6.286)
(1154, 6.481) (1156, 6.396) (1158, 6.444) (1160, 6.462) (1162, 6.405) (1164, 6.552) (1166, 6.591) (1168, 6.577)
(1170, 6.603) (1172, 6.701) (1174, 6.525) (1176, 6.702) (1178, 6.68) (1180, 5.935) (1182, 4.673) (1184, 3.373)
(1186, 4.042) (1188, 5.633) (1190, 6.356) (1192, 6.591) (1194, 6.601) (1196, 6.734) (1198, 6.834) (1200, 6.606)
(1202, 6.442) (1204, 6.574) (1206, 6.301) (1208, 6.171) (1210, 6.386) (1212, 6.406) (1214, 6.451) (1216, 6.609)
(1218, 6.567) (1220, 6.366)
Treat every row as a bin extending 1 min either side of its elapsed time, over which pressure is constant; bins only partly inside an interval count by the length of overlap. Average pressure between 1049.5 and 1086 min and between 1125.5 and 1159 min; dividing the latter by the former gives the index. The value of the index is 1.3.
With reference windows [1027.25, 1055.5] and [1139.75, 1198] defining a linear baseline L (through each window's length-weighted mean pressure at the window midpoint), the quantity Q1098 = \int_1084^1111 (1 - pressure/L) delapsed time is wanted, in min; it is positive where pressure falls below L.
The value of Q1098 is 4.84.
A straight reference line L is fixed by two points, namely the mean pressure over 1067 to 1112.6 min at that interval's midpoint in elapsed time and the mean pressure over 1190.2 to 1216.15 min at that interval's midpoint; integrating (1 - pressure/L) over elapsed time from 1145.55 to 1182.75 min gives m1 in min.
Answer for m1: -3.64 min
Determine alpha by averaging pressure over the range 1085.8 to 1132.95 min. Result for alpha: 5.15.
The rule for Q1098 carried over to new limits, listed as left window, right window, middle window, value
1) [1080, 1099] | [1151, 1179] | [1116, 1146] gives -2.06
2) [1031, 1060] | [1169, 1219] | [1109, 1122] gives 1.63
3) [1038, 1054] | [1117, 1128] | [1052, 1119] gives 9.30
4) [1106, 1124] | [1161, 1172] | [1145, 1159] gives -0.65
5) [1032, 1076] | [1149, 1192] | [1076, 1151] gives 7.10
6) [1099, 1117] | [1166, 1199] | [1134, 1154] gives -4.69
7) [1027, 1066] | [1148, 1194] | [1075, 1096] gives 4.88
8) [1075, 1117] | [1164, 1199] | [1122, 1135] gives -2.84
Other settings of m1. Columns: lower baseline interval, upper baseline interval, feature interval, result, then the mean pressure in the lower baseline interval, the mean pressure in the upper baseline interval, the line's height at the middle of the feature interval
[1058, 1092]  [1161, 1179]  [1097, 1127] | 3.2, 4.68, 6.59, 5.42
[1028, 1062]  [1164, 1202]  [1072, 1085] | 4.5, 5.32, 6.12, 5.51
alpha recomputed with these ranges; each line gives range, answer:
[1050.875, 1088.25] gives 4.76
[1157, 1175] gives 6.54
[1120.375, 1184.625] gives 6.22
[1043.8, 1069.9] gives 5.46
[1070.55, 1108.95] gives 4.42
